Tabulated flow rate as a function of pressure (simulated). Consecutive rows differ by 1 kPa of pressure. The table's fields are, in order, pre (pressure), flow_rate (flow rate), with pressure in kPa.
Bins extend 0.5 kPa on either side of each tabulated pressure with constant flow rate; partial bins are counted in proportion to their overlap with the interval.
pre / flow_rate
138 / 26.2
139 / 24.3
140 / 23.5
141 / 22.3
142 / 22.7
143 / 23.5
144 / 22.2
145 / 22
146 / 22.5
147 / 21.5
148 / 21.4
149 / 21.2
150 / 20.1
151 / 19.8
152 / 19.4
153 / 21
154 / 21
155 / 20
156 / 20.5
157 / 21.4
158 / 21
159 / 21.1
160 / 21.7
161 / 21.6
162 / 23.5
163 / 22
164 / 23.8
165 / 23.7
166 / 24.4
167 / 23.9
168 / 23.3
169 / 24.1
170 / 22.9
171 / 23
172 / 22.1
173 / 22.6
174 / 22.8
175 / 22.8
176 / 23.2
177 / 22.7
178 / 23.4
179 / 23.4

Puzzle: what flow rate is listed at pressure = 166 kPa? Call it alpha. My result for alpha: 24.4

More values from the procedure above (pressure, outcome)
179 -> 23.4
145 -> 22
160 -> 21.7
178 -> 23.4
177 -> 22.7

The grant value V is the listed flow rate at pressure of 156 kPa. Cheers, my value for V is 20.5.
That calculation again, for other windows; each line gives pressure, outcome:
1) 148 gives 21.4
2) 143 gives 23.5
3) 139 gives 24.3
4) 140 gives 23.5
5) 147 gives 21.5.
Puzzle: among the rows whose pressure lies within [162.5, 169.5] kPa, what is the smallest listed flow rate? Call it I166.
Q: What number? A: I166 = 22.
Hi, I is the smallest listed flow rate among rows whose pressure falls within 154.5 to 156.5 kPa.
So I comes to 20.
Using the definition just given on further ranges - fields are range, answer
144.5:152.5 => 19.4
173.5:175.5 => 22.8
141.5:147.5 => 21.5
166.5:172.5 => 22.1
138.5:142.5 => 22.3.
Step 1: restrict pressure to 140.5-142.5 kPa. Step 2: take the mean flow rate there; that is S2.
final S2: 22.5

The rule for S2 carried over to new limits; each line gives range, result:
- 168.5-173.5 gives 22.9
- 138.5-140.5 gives 23.9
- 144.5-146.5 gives 22.2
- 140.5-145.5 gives 22.5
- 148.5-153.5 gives 20.3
